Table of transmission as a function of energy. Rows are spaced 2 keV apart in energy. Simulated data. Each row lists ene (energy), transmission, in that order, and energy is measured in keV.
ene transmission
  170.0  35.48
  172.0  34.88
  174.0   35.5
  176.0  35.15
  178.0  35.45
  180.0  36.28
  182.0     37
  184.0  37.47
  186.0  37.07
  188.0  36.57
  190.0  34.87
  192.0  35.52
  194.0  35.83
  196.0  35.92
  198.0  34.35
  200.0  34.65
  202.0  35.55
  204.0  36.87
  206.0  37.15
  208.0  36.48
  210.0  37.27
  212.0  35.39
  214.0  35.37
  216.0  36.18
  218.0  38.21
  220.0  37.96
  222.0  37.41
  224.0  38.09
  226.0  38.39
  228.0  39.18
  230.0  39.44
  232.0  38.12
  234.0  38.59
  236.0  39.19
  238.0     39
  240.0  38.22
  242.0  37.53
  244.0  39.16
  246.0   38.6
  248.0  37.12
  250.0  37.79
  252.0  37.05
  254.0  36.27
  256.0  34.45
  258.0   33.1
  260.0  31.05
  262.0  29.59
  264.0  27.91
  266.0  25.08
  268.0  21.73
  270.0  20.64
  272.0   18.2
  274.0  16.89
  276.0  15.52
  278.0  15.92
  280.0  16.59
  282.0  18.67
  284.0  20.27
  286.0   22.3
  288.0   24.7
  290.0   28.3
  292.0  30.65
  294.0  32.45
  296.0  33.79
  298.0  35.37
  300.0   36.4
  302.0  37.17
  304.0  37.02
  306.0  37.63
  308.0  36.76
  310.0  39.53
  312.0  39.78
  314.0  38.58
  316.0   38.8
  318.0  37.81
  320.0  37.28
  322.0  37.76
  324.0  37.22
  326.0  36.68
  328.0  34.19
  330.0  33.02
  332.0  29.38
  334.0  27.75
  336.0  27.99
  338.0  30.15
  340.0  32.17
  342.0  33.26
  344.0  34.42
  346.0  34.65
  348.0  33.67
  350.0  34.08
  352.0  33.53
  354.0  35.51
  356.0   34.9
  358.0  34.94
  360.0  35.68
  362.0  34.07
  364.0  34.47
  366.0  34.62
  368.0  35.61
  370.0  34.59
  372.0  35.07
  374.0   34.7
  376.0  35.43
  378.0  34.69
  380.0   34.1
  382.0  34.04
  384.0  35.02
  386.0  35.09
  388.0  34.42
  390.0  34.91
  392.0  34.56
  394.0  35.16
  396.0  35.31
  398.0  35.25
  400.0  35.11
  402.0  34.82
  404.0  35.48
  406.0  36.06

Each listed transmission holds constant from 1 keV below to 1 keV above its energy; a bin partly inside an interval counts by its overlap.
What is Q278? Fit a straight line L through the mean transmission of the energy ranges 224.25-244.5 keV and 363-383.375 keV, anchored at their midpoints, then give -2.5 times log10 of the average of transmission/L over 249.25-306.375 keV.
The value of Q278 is 0.32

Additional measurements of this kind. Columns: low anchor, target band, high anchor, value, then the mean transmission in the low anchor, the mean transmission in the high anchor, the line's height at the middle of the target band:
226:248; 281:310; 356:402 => 0.19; 38.6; 34.9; 37.1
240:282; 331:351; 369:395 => 0.03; 28.5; 34.8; 32.6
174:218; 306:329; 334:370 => -0.11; 36.1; 33.6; 34.1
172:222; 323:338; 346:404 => 0.10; 36.2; 34.8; 35.1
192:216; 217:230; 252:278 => -0.17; 35.9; 25.9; 32.7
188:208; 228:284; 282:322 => 0.14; 35.7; 33.6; 34.6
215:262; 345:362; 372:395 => 0.02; 37.2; 34.8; 35.3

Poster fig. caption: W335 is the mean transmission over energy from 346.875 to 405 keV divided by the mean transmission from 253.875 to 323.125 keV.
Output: 1.17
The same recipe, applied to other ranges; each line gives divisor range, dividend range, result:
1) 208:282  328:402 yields 1.04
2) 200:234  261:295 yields 0.61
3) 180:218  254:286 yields 0.65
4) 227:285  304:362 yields 1.15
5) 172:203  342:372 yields 0.97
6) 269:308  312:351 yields 1.29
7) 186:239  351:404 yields 0.94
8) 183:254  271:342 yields 0.83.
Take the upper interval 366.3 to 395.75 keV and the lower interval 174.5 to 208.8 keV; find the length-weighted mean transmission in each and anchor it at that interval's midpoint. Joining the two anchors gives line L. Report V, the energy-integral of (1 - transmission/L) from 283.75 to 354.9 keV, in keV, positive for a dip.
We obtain 2.94 keV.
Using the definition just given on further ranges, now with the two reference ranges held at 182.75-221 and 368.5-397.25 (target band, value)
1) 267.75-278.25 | 5.19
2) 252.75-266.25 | 1.62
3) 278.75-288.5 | 4.22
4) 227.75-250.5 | -1.60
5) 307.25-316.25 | -0.85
